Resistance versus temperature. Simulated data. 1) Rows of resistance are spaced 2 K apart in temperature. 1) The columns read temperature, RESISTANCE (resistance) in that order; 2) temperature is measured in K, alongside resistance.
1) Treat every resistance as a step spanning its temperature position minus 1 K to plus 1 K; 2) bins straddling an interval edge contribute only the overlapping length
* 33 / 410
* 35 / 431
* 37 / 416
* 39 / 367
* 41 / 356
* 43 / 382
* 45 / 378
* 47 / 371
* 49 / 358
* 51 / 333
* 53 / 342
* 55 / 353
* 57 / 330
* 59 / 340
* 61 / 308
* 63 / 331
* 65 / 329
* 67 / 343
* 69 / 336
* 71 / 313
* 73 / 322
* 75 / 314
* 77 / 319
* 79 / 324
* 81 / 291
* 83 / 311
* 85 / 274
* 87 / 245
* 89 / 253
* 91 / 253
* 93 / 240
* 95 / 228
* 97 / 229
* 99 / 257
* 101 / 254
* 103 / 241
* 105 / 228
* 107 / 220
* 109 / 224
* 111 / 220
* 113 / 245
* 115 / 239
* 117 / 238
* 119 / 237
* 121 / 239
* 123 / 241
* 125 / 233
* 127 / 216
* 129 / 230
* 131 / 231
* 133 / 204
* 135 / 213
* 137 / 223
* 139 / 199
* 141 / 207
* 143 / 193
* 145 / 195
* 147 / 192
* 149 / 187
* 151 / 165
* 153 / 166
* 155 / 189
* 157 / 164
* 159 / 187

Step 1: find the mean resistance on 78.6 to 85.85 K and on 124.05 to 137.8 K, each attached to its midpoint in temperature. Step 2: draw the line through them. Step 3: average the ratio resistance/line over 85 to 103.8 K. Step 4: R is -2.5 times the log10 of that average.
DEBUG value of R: 0.14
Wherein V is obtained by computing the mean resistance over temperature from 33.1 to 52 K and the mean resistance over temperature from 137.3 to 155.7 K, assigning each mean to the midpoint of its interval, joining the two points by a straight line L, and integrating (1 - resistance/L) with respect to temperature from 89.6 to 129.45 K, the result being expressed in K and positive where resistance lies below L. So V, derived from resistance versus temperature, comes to 3.0 K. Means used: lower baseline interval 378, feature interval 236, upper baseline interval 189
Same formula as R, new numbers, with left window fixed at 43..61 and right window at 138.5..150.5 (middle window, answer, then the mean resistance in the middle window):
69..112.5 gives 0.08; 266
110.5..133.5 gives 0.00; 232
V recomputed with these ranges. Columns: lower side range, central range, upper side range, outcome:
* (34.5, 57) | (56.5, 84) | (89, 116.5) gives -0.9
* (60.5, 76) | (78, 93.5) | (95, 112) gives 0.3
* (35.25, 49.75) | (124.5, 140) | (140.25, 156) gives -0.2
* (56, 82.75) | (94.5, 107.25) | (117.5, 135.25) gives 1.5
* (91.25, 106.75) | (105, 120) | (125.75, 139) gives -0.1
